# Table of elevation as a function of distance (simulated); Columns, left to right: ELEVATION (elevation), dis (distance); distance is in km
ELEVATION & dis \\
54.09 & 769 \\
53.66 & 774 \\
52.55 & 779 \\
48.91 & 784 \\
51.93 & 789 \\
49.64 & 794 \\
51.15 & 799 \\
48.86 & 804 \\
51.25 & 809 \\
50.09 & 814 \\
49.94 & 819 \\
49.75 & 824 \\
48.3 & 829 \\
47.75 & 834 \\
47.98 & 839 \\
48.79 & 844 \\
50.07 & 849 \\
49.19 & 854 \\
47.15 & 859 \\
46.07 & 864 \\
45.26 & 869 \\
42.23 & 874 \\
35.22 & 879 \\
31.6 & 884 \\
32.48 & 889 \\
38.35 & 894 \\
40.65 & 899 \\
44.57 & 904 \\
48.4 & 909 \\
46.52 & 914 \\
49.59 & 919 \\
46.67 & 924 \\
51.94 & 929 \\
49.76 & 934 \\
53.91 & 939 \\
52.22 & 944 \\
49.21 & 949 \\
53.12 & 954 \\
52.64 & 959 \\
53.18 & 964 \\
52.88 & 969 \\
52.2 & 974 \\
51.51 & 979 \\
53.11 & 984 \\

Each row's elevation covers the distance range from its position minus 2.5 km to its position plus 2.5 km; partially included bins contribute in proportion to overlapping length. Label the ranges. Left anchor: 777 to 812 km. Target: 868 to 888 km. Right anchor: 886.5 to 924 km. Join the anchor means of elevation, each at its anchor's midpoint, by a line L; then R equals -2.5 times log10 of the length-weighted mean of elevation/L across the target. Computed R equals 0.20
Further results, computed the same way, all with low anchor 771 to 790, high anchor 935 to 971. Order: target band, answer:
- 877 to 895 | 0.46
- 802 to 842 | 0.06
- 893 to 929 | 0.14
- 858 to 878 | 0.18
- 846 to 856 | 0.05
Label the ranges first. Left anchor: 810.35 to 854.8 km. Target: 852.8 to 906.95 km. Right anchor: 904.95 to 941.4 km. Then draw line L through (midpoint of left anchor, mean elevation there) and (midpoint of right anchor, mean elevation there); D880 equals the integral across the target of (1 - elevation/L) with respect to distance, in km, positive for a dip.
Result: 9.03 km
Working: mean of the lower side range 49.1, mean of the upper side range 49.3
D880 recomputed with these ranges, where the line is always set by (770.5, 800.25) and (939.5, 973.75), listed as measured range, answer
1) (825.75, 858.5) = 1.96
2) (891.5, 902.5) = 2.55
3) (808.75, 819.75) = 0.26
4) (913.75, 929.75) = 1.07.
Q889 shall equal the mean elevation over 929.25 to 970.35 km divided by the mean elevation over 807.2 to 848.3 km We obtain 1.06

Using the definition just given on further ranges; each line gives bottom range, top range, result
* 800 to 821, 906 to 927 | 0.95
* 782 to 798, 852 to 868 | 0.94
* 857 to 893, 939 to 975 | 1.31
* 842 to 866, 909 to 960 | 1.04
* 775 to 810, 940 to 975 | 1.03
